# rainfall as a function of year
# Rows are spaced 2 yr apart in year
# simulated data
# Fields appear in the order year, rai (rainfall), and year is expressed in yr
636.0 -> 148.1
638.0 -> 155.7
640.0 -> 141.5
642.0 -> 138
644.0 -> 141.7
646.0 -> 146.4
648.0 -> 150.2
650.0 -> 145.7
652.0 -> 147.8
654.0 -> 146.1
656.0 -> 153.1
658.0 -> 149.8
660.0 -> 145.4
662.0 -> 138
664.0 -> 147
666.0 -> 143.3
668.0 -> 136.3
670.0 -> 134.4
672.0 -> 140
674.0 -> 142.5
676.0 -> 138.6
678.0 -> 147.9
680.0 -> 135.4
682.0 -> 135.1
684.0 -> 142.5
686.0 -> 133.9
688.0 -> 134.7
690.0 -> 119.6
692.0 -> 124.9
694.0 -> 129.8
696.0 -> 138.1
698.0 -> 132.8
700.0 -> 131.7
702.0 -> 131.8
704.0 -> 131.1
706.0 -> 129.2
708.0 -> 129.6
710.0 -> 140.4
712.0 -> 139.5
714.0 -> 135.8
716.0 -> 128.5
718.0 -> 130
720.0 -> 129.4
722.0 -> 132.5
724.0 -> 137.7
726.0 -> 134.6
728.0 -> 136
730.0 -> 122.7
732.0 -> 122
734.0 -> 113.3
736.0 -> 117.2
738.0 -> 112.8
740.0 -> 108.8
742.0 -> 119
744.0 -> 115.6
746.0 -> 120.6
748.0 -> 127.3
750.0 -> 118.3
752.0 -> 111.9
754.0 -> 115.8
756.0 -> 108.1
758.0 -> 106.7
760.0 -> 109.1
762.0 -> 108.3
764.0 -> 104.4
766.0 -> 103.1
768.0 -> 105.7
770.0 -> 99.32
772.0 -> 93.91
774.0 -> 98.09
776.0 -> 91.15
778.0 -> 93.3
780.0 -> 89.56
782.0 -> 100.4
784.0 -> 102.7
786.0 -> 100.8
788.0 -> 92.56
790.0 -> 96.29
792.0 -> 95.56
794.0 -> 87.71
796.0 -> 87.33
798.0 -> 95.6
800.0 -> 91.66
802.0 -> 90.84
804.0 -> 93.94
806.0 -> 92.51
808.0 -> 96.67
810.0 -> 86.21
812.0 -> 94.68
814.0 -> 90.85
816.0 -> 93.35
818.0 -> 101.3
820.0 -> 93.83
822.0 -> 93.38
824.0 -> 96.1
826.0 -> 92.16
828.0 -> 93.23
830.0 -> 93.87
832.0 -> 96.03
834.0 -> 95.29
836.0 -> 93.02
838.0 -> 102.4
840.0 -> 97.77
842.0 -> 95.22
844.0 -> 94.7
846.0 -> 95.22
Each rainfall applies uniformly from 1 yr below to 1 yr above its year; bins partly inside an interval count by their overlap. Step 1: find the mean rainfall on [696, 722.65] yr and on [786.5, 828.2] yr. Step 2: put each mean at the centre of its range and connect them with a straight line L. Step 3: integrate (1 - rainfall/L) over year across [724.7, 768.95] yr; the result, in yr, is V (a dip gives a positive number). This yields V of 0.76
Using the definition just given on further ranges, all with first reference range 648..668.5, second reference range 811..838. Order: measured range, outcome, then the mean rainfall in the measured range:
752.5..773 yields 1.46 yr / 106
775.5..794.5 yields 2.04 yr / 95.3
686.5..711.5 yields 0.33 yr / 131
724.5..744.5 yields 0.27 yr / 121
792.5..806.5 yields 1.48 yr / 91.5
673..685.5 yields -0.07 yr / 140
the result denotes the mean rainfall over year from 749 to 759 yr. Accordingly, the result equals 112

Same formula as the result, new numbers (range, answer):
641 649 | 144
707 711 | 135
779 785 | 97.6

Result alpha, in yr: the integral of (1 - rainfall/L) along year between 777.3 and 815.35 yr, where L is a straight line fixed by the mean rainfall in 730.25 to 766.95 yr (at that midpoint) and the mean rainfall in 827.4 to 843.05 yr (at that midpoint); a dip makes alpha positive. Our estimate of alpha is 3.75 yr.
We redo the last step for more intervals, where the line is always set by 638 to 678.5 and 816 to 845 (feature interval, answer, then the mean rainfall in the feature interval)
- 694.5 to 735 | -1.04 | 131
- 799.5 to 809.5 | 0.97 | 92.9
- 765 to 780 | 1.96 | 97.2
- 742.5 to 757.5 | 0.21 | 117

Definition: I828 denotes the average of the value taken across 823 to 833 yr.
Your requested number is 94.3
